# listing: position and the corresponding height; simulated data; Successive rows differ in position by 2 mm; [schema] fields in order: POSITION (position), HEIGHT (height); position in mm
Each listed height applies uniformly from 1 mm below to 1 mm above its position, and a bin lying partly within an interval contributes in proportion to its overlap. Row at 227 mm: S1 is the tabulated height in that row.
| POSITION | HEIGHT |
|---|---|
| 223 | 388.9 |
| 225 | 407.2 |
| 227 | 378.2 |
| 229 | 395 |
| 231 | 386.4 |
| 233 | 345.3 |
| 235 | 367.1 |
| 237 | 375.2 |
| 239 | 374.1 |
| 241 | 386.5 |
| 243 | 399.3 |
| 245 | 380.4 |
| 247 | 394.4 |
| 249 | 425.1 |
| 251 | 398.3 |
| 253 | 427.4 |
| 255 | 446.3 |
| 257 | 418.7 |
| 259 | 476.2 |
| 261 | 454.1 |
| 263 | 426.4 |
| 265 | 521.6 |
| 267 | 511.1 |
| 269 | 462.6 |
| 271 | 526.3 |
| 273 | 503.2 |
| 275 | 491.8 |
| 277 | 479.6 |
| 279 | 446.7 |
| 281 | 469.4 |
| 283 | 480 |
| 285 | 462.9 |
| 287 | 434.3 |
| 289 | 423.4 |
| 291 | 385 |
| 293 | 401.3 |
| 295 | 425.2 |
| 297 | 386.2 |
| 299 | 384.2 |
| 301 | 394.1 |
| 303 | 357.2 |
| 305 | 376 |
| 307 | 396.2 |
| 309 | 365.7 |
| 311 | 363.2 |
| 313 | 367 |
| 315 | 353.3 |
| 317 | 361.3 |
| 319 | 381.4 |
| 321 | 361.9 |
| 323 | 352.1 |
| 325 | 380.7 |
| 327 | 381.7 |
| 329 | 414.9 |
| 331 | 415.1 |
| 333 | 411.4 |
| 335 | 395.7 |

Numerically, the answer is 378.2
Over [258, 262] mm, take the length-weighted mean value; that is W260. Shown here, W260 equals 465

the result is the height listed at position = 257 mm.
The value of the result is 418.7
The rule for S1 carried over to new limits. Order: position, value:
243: 399.3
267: 511.1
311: 363.2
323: 352.1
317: 361.3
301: 394.1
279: 446.7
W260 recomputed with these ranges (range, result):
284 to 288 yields 449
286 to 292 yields 414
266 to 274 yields 501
